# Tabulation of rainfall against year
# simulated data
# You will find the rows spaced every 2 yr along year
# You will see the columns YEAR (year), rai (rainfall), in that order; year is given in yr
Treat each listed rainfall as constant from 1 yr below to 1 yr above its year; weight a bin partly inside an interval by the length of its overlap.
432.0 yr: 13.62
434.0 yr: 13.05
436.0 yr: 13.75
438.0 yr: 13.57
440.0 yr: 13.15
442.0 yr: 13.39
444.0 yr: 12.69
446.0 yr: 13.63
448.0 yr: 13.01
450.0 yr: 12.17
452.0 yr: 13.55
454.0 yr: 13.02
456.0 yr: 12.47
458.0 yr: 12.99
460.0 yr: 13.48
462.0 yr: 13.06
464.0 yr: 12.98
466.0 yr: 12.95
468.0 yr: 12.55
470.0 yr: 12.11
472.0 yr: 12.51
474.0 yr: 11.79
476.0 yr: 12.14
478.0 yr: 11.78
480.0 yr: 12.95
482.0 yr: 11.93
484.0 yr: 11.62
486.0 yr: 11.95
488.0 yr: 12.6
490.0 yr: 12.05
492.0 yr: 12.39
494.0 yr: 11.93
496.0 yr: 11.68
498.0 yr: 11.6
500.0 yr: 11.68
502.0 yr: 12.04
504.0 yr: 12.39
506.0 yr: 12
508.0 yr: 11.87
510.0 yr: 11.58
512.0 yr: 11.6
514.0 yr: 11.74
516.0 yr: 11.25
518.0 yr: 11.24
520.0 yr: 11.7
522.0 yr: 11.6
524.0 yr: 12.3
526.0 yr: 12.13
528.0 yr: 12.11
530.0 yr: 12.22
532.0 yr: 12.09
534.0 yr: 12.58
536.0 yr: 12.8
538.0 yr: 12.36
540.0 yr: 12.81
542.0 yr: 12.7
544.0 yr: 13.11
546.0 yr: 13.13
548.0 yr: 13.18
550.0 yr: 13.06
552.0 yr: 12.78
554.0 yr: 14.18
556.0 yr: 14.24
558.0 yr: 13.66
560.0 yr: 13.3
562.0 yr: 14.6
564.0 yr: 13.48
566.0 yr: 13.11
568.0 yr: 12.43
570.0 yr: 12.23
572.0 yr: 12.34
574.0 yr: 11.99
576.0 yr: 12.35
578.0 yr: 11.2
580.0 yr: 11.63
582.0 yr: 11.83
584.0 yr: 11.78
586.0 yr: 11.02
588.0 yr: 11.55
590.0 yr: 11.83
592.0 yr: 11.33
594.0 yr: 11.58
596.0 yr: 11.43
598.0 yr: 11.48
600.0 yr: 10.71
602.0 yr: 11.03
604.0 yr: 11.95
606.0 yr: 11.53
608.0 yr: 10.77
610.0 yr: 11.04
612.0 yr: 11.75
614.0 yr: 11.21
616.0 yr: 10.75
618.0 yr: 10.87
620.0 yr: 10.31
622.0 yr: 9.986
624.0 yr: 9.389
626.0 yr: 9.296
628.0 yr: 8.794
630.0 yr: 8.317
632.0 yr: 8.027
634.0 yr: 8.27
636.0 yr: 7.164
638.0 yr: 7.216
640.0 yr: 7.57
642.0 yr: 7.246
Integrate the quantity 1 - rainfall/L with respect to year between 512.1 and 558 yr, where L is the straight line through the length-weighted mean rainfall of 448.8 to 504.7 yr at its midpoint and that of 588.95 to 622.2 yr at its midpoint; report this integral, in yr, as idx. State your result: -2.7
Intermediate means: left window 12.4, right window 11.2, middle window 12.5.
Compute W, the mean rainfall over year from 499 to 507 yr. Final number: 12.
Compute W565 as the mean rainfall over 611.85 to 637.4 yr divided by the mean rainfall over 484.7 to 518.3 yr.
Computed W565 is 0.80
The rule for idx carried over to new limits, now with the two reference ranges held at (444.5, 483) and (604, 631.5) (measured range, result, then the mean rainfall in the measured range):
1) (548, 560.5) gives -2.5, 13.5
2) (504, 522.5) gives 0.4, 11.7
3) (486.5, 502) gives 0.3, 12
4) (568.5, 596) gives -2.2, 11.7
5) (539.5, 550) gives -1.4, 13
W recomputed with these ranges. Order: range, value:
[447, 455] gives 12.9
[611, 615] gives 11.5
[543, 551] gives 13.1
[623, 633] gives 8.76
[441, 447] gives 13.2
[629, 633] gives 8.17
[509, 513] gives 11.6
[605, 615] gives 11.3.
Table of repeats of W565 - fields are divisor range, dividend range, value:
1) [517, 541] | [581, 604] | 0.94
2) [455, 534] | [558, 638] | 0.91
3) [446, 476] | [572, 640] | 0.83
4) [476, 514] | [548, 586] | 1.06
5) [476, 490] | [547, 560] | 1.11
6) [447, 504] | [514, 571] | 1.03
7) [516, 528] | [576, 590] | 0.98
